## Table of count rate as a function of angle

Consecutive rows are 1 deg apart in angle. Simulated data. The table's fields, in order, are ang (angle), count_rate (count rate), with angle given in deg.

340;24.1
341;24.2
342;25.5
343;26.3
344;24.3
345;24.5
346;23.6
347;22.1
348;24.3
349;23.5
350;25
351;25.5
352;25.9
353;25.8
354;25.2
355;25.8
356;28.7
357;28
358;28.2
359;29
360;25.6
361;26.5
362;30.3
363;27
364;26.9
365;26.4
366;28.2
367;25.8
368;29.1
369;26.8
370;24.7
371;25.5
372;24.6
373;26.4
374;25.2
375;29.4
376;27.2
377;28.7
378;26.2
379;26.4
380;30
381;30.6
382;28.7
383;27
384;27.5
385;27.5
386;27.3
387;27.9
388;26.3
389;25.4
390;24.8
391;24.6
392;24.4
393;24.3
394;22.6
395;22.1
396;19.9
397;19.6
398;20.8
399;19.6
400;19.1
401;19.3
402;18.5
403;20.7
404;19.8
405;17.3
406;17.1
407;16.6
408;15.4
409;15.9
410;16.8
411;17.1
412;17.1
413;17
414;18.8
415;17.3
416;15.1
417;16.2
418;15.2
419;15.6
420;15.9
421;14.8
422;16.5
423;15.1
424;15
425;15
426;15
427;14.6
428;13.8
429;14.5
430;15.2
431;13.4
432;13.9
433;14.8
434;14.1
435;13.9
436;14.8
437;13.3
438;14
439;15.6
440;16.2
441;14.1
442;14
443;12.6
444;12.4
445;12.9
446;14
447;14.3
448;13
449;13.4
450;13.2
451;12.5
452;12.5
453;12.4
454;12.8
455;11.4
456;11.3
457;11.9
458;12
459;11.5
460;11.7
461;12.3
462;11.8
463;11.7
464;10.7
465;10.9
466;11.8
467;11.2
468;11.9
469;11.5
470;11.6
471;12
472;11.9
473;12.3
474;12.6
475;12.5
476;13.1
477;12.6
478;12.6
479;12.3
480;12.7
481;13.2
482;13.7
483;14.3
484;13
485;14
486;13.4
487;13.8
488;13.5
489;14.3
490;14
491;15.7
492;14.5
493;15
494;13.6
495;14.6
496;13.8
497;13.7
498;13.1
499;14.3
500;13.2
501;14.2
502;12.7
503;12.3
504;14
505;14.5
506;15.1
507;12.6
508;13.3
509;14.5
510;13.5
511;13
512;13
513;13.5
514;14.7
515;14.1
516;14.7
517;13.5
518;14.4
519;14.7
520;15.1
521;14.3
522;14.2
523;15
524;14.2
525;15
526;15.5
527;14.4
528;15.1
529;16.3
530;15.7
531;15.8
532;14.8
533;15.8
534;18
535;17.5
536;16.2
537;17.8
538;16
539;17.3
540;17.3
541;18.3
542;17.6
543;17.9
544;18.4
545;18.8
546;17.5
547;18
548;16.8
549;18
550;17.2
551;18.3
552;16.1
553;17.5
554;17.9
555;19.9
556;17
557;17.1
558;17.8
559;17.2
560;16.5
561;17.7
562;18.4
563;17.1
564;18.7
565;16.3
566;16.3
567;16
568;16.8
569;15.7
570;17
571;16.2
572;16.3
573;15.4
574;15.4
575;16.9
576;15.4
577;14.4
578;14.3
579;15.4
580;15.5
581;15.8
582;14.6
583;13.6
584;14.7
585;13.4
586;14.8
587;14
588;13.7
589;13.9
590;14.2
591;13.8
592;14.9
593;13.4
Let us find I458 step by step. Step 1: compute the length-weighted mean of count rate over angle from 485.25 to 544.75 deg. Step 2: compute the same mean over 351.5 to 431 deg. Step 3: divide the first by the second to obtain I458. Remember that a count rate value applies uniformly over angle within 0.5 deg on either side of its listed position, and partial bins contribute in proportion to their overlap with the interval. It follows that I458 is 0.67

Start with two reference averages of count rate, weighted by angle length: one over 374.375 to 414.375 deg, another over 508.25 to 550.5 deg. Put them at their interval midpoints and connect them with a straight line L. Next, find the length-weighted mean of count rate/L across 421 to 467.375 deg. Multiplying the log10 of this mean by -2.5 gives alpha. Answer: 0.45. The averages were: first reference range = 22.7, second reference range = 15.8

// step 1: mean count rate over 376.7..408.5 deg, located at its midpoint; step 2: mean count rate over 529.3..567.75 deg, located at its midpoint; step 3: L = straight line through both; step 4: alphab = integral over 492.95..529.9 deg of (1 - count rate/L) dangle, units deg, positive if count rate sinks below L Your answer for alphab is 9.0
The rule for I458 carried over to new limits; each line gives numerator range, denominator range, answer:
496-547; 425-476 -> 1.17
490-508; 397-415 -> 0.77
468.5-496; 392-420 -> 0.72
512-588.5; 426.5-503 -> 1.22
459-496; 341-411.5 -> 0.52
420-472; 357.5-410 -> 0.54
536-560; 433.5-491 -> 1.36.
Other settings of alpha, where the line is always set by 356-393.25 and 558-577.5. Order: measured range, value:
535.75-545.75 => 0.02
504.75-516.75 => 0.38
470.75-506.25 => 0.47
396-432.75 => 0.44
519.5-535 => 0.22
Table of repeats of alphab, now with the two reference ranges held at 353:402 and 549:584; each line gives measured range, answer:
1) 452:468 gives 7.37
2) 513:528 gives 3.38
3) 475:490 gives 5.31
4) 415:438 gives 8.41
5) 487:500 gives 3.86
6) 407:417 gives 3.07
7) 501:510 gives 2.70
